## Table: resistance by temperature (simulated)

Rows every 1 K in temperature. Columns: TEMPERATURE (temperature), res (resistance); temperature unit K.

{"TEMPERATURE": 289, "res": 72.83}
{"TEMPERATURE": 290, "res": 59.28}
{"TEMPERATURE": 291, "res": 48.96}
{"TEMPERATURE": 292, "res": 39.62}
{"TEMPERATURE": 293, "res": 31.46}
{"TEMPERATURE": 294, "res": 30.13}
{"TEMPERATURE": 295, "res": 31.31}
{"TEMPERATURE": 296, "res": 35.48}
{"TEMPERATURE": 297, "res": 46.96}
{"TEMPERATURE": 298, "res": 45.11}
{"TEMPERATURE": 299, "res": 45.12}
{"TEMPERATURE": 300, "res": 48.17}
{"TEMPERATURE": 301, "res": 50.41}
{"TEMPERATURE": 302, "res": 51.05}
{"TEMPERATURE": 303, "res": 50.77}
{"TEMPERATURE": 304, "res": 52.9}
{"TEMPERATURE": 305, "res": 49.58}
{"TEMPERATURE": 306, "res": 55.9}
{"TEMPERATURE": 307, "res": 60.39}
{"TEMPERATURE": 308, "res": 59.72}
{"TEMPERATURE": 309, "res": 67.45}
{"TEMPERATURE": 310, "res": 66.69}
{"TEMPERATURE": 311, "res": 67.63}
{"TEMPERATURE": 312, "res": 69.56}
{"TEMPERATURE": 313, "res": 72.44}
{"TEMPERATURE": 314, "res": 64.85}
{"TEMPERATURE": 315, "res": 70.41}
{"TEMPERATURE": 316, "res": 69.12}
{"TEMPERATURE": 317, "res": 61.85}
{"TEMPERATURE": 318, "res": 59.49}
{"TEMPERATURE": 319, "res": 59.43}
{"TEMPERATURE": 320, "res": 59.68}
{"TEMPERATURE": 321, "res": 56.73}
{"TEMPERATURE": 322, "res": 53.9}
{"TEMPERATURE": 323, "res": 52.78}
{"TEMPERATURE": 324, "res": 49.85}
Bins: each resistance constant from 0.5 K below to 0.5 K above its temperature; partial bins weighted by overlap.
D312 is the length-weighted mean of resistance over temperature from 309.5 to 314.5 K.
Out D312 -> 68.2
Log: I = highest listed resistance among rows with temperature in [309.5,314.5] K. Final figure 72.44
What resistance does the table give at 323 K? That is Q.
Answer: 52.78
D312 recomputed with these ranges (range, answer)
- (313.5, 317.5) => 66.6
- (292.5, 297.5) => 35.1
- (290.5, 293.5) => 40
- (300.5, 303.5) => 50.7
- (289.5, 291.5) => 54.1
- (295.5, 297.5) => 41.2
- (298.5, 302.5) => 48.7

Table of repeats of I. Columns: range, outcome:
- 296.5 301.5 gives 50.41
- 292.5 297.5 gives 46.96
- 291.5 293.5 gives 39.62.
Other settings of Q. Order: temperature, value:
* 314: 64.85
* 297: 46.96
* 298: 45.11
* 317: 61.85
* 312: 69.56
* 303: 50.77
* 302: 51.05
